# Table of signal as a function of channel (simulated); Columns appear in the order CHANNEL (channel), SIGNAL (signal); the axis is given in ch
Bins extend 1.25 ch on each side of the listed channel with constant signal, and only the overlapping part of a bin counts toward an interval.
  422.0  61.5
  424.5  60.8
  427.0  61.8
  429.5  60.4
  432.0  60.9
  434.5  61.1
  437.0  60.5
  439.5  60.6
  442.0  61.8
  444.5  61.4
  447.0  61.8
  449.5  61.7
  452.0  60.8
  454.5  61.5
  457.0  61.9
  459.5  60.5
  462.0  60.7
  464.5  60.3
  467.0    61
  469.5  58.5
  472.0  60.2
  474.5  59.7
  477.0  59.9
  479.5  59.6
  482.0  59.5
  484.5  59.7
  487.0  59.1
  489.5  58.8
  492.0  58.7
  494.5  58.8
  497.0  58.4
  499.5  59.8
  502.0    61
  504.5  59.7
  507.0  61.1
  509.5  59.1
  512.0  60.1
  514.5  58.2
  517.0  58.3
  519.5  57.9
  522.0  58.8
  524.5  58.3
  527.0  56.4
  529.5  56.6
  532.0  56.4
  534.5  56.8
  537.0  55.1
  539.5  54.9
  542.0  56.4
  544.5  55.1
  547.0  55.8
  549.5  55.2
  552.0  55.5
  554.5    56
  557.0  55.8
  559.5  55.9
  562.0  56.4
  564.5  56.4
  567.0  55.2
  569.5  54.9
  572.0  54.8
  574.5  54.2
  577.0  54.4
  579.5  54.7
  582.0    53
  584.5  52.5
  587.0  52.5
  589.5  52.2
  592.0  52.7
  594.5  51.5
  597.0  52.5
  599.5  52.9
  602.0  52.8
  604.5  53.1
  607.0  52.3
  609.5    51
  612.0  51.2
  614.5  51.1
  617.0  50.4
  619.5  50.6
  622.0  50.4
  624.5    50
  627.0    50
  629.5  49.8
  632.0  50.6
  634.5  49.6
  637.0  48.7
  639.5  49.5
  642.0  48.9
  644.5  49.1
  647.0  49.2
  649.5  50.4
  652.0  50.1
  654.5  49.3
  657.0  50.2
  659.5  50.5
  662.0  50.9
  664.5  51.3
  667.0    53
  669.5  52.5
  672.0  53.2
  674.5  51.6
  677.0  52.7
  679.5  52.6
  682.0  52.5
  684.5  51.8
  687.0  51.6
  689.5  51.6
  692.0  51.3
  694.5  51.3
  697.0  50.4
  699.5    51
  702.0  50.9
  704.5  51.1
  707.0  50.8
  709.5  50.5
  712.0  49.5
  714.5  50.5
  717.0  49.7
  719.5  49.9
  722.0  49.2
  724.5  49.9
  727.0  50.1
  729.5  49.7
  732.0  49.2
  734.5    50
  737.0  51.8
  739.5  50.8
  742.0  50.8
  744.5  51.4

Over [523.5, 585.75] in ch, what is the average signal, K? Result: 55.5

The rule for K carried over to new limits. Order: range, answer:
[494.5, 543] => 58.1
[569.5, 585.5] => 54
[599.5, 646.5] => 50.5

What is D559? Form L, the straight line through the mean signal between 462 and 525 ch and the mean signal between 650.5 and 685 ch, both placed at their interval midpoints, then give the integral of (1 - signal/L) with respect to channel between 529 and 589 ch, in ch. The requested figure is 1.4 ch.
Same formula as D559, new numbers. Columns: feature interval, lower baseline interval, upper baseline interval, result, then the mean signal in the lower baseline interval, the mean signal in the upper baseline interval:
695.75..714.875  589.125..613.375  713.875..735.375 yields -0.2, 52.2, 49.8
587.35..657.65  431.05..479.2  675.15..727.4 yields 4.3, 60.8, 50.9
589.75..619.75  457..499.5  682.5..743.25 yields 1.6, 59.7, 50.6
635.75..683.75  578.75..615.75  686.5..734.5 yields 0.4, 52.4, 50.4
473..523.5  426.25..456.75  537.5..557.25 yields -1.0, 61.2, 55.6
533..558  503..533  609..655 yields 0.3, 58.4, 50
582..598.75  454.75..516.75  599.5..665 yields 0.2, 59.8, 50.5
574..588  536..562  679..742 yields 0.3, 55.6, 50.7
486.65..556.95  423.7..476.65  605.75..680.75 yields -0.7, 60.8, 50.7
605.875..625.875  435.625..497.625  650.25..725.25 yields 1.2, 60.2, 51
